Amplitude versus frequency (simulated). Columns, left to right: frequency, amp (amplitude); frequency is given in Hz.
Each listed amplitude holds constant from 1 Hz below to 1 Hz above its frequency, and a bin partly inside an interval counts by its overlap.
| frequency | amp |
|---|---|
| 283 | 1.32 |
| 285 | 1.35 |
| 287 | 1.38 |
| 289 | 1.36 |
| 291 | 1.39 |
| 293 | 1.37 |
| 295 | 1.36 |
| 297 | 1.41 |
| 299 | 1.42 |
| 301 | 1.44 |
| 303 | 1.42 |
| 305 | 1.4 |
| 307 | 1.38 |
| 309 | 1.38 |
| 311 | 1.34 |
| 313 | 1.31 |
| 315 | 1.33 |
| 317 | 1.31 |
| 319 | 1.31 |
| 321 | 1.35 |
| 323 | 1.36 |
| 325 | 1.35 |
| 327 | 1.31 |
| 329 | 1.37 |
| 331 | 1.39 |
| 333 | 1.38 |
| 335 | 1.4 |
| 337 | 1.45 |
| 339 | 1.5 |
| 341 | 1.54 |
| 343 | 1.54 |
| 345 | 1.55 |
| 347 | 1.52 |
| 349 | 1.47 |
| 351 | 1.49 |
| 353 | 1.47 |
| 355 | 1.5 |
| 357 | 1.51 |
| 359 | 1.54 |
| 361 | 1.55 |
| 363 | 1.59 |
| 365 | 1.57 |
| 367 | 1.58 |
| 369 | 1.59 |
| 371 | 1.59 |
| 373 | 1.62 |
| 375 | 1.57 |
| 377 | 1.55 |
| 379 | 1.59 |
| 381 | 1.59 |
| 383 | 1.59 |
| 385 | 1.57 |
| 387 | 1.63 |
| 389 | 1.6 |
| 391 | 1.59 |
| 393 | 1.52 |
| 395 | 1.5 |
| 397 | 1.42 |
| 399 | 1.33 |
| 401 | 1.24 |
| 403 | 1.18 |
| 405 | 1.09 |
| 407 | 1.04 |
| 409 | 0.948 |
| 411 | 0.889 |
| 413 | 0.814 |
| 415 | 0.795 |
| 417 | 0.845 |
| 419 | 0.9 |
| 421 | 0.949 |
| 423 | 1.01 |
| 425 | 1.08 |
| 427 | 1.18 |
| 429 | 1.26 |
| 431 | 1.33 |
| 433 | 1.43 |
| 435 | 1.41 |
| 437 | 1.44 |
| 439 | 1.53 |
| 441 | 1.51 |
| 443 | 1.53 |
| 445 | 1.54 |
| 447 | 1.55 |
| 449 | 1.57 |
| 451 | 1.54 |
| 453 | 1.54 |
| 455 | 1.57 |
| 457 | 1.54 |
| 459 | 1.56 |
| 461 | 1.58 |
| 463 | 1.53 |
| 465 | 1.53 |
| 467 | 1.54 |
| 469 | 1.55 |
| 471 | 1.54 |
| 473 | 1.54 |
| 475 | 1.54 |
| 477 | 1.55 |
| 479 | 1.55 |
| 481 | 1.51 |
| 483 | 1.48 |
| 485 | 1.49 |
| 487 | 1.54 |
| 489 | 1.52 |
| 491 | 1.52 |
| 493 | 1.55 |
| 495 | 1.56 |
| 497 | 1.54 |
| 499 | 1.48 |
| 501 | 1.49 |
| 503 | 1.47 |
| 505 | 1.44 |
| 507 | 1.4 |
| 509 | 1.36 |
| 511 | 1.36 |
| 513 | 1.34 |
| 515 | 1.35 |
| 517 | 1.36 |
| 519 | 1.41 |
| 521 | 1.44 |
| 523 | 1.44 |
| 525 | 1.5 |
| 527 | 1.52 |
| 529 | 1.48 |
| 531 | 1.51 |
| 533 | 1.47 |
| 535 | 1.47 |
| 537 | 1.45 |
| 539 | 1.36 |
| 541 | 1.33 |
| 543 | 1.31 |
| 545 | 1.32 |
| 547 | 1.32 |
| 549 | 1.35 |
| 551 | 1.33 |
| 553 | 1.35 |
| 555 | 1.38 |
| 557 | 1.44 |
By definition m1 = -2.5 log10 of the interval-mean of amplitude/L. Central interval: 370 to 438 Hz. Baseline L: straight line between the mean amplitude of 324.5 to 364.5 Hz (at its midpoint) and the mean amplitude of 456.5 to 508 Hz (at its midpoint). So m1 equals 0.15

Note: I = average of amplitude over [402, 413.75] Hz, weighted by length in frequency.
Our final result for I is 0.997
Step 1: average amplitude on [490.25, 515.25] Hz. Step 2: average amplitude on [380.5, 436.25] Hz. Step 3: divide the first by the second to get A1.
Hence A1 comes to 1.17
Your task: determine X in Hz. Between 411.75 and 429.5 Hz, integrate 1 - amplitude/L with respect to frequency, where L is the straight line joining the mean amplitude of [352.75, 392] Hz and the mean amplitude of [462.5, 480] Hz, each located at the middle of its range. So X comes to 6.7 Hz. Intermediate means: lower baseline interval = 1.57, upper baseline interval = 1.54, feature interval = 0.972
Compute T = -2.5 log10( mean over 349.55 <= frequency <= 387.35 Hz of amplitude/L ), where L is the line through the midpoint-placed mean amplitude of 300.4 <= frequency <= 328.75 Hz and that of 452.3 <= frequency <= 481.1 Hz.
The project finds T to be -0.100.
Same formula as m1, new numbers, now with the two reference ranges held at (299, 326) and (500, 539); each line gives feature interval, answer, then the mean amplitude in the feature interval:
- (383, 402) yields -0.08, 1.49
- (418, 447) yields 0.08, 1.3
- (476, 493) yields -0.07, 1.52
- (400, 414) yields 0.33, 1.03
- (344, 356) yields -0.09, 1.5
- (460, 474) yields -0.09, 1.54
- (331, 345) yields -0.07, 1.47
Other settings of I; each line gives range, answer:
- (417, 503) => 1.45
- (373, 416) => 1.34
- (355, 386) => 1.57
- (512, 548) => 1.41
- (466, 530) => 1.48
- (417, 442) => 1.24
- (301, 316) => 1.37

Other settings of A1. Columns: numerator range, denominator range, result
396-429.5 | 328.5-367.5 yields 0.70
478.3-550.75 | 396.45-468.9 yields 1.11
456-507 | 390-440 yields 1.28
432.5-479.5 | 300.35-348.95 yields 1.09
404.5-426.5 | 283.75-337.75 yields 0.69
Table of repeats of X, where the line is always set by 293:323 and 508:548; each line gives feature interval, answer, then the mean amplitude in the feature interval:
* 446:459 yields -1.5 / 1.55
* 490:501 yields -1.0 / 1.53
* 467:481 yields -1.5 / 1.54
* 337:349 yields -1.3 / 1.52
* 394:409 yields 1.6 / 1.24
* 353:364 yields -1.2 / 1.53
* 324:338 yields -0.1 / 1.38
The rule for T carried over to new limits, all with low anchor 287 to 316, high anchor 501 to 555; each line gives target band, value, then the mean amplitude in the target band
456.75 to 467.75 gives -0.11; 1.55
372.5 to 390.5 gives -0.15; 1.59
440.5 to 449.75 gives -0.11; 1.54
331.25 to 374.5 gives -0.10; 1.52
